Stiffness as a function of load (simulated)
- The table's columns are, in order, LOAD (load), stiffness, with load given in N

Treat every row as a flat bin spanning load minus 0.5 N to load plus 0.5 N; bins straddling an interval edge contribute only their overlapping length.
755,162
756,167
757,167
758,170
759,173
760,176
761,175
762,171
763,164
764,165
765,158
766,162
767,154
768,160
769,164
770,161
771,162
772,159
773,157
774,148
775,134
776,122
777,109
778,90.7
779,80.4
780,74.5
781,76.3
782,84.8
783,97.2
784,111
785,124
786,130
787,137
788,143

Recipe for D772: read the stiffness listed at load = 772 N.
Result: 159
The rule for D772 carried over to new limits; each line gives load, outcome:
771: 162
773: 157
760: 176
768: 160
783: 97.2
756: 167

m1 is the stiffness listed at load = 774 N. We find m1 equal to 148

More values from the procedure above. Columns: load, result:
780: 74.5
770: 161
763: 164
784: 111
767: 154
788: 143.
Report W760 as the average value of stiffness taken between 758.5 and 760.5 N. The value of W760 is 174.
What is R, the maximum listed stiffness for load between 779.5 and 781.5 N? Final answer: 76.3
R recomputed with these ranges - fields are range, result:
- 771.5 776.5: 159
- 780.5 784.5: 111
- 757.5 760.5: 176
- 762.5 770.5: 165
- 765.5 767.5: 162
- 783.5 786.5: 130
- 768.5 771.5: 164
